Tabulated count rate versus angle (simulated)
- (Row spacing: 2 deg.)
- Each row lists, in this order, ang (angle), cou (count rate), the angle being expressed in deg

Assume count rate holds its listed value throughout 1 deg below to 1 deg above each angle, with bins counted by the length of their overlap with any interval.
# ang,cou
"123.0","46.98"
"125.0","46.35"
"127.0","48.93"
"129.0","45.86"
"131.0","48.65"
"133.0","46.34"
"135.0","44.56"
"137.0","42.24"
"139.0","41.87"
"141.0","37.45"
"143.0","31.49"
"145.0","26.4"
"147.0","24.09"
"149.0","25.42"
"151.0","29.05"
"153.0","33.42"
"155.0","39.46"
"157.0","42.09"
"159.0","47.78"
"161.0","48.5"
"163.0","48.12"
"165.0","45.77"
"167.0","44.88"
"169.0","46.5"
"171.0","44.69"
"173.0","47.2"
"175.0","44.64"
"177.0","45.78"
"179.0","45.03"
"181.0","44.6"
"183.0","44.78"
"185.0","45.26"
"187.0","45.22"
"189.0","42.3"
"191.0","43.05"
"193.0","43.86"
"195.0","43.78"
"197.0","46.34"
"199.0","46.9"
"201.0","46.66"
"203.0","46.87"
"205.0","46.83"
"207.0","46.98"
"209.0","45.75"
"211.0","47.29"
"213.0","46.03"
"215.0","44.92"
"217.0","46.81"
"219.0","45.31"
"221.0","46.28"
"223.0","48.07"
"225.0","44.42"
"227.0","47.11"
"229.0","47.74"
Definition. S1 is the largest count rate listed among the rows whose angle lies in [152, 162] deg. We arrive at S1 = 48.5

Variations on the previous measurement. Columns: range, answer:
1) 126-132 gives 48.93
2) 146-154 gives 33.42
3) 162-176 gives 48.12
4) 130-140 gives 48.65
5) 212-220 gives 46.81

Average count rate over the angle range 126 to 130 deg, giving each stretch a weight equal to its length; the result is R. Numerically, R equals 47.4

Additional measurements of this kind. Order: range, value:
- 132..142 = 42.5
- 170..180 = 45.5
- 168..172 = 45.6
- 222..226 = 46.2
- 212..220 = 45.8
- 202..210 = 46.6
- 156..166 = 46.5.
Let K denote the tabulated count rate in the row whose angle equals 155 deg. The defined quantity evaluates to 39.46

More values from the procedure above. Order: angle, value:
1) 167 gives 44.88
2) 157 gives 42.09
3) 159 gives 47.78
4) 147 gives 24.09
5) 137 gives 42.24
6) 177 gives 45.78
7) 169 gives 46.5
